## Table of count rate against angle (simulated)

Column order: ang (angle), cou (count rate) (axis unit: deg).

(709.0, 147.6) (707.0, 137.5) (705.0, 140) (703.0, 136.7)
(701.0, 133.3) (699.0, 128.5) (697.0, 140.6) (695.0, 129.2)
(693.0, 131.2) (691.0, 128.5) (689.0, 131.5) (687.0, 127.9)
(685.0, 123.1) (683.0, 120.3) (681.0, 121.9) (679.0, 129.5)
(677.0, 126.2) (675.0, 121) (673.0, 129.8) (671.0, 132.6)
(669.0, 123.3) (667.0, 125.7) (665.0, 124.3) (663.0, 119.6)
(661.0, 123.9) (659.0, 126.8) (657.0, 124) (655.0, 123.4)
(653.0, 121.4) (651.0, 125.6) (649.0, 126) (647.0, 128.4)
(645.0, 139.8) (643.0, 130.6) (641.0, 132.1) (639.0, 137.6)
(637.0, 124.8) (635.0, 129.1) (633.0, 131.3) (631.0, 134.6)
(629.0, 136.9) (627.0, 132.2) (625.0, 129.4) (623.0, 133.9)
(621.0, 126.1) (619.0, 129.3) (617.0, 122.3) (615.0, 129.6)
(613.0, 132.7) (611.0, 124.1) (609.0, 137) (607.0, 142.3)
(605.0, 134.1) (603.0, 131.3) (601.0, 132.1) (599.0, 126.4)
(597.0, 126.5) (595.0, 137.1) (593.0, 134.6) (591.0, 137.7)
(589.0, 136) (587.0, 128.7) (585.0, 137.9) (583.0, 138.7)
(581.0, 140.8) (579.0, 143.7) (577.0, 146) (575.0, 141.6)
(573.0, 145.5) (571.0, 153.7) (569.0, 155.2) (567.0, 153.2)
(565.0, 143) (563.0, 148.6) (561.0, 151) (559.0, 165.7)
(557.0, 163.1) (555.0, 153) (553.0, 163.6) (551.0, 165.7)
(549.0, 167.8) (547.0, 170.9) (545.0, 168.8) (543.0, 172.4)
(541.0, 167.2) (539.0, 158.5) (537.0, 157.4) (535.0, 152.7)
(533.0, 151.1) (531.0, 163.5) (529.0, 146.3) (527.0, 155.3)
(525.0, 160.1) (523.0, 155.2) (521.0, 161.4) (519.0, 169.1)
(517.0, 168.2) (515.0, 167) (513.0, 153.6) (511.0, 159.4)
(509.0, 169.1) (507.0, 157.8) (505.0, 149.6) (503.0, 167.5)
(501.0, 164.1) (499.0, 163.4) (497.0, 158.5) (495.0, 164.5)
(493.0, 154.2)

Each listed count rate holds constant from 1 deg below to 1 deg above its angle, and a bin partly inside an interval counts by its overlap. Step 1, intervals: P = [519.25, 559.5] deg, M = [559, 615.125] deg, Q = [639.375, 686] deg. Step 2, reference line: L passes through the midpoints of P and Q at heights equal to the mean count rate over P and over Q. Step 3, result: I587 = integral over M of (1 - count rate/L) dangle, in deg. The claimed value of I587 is 3.1 deg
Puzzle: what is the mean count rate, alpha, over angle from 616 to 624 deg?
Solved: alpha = 128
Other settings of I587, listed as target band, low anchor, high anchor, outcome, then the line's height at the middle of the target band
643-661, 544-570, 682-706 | 1.6 deg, 140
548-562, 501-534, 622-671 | -1.0 deg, 151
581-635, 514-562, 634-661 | 2.9 deg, 140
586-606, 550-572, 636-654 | 1.7 deg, 145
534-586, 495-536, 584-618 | -3.3 deg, 146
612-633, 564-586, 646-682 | 0.6 deg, 135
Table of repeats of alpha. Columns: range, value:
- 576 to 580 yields 145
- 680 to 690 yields 125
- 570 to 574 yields 150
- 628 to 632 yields 136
